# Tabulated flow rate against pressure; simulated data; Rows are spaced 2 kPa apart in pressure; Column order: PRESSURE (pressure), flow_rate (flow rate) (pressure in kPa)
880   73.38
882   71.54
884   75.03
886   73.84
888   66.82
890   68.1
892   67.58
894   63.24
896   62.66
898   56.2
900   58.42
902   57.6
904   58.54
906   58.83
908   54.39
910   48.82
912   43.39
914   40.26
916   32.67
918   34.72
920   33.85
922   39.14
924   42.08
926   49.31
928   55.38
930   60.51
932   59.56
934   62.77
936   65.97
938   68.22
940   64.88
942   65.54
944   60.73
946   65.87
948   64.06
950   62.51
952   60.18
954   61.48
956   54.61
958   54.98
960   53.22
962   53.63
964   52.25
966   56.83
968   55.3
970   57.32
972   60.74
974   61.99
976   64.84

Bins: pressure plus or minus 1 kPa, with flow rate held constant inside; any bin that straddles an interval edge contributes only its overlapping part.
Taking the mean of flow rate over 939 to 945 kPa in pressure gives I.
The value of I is 63.7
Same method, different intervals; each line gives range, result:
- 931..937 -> 62.8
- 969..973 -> 59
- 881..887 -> 73.5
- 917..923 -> 35.9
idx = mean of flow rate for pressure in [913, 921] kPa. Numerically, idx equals 35.4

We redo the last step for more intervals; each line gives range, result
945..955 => 62.8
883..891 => 70.9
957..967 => 54.2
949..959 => 58.8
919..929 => 44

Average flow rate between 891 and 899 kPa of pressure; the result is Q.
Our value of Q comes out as 62.4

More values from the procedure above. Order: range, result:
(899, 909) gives 57.6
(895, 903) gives 58.7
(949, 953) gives 61.3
